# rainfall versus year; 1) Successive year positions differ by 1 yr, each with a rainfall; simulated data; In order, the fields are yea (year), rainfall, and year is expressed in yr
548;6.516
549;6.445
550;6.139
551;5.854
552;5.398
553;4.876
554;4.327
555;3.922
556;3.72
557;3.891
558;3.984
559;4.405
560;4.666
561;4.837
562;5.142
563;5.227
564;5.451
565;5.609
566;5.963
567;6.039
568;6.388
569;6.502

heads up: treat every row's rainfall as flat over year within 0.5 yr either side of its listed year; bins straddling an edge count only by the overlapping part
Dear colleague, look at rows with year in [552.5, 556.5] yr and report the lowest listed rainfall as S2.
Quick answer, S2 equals 3.72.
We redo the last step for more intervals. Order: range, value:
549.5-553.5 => 4.876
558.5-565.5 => 4.405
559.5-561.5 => 4.666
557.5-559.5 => 3.984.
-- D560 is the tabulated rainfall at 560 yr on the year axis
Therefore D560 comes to 4.666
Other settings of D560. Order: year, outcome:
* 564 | 5.451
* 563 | 5.227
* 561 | 4.837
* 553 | 4.876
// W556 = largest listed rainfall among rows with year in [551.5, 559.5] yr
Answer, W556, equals 5.398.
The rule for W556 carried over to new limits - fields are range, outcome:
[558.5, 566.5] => 5.963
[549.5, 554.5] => 6.139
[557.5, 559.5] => 4.405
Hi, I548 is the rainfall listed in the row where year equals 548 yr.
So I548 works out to 6.516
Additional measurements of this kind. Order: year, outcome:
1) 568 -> 6.388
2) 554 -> 4.327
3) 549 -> 6.445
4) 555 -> 3.922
